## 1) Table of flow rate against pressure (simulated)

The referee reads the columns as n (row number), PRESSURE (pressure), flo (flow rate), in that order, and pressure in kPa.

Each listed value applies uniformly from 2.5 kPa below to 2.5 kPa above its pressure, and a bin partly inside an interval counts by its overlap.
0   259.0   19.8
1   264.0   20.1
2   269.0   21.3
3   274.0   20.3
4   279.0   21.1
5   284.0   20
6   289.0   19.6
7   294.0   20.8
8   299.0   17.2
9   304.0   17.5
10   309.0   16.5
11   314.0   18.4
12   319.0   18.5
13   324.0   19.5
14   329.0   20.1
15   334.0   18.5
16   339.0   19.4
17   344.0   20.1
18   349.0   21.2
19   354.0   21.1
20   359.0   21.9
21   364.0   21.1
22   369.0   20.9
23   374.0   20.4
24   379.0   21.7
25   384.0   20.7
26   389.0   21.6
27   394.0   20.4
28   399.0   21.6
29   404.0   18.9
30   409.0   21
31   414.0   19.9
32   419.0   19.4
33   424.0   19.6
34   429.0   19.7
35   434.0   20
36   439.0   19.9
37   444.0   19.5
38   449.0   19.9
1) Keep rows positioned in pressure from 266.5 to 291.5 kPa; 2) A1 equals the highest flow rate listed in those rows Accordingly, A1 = 21.3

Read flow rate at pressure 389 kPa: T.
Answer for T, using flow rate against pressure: 21.6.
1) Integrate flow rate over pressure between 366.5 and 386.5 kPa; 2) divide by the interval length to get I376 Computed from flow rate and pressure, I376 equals 20.9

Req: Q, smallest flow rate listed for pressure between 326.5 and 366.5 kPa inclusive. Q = 18.5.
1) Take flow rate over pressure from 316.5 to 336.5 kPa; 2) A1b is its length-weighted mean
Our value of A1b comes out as 19.1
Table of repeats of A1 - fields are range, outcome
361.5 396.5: 21.7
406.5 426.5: 21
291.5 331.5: 20.8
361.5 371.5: 21.1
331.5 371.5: 21.9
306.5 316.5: 18.4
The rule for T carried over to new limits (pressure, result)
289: 19.6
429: 19.7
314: 18.4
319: 18.5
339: 19.4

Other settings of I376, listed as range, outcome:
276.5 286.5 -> 20.6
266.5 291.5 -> 20.5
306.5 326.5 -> 18.2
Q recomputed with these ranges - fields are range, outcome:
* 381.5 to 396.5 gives 20.4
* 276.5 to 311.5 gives 16.5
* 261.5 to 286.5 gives 20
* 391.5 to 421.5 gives 18.9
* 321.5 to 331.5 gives 19.5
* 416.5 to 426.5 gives 19.4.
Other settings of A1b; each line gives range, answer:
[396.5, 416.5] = 20.4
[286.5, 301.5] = 19.2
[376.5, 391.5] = 21.3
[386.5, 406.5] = 20.6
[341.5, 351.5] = 20.6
